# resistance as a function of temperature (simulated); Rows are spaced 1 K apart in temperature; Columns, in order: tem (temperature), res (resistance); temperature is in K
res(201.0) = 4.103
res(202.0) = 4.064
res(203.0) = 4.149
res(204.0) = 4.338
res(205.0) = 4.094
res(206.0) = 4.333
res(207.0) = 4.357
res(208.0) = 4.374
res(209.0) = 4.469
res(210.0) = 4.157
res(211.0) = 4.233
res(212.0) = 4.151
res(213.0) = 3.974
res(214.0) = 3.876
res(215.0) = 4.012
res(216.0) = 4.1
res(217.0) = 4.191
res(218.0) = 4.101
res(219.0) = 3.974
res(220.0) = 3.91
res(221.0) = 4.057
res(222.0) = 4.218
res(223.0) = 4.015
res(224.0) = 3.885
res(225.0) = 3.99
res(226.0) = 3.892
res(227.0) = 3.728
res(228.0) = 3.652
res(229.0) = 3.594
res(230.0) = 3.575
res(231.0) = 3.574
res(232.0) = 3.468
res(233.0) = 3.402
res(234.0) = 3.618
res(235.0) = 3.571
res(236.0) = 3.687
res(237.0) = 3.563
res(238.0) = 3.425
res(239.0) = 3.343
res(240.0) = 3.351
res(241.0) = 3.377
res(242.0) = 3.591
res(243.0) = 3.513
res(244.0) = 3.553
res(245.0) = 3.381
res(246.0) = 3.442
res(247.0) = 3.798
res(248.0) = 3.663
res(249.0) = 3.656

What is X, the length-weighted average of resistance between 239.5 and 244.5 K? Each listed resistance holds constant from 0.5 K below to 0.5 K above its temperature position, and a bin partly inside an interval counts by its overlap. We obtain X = 3.48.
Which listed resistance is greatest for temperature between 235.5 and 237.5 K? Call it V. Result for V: 3.687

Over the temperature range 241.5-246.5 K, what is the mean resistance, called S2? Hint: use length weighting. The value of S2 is 3.5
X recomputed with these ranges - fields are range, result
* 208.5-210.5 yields 4.31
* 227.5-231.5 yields 3.6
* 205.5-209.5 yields 4.38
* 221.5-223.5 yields 4.12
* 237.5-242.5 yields 3.42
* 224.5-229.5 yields 3.77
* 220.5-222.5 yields 4.14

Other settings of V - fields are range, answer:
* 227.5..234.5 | 3.652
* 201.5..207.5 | 4.357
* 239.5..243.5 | 3.591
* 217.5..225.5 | 4.218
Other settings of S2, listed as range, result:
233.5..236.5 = 3.63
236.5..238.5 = 3.49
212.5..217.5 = 4.03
